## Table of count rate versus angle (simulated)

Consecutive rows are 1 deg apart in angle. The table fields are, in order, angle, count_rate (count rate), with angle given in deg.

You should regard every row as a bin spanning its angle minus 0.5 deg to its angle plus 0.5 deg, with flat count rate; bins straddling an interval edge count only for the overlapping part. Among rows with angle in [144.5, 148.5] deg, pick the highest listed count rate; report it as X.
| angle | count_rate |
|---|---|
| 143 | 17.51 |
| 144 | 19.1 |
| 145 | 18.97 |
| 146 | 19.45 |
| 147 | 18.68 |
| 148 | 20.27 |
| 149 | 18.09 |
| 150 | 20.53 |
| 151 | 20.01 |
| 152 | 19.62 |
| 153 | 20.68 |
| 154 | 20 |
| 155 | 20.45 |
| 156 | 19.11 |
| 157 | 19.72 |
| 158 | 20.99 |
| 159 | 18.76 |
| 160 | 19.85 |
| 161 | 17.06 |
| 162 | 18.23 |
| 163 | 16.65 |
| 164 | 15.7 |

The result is 20.27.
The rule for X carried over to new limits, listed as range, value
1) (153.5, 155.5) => 20.45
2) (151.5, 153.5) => 20.68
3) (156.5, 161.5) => 20.99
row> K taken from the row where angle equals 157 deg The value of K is 19.72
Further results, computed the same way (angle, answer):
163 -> 16.65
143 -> 17.51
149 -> 18.09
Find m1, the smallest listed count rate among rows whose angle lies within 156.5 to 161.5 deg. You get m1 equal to 17.06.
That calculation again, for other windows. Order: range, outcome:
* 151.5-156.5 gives 19.11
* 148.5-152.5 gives 18.09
